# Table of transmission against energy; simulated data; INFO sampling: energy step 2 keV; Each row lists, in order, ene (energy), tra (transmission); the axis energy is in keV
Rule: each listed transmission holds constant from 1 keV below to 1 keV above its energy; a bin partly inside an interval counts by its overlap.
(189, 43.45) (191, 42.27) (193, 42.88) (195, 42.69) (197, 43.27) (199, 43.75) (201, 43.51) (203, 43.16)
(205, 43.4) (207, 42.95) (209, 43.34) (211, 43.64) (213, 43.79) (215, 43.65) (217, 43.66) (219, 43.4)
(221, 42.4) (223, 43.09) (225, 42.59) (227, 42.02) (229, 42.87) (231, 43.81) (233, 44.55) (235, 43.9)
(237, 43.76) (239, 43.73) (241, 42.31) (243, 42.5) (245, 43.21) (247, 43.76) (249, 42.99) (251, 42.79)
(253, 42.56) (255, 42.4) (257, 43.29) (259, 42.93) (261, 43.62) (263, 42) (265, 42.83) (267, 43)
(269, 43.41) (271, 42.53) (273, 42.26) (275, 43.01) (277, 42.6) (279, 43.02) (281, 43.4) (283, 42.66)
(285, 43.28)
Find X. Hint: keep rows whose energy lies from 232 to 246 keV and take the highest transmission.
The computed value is 44.55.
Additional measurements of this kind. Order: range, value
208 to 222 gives 43.79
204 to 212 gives 43.64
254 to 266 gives 43.62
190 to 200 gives 43.75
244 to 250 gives 43.76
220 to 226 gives 43.09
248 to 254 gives 42.99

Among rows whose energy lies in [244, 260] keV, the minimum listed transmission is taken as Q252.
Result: 42.4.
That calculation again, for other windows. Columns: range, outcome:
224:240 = 42.02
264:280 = 42.26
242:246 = 42.5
